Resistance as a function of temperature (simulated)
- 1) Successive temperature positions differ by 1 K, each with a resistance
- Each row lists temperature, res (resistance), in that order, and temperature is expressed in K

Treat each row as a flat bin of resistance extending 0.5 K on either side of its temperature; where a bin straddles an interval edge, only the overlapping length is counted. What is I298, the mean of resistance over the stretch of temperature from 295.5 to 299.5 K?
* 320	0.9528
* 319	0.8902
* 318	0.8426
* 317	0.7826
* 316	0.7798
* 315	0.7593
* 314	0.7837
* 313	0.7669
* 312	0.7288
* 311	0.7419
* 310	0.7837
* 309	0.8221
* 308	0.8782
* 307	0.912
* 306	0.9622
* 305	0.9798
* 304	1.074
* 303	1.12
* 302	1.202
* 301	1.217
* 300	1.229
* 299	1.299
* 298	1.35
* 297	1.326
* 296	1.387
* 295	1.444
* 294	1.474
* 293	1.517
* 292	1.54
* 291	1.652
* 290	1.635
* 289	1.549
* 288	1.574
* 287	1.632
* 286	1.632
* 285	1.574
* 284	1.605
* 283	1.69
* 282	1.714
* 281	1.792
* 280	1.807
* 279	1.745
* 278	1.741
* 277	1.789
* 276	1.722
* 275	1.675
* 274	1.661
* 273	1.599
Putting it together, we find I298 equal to 1.34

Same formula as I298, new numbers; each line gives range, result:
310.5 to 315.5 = 0.756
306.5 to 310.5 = 0.849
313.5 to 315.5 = 0.771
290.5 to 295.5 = 1.53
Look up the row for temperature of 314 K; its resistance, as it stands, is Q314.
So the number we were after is 0.7837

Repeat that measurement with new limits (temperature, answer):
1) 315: 0.7593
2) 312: 0.7288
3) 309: 0.8221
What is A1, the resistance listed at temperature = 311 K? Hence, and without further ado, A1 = 0.7419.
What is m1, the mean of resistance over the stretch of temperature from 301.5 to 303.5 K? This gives 1.16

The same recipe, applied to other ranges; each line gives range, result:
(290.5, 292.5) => 1.6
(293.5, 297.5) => 1.41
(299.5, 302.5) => 1.22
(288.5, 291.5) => 1.61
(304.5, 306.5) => 0.971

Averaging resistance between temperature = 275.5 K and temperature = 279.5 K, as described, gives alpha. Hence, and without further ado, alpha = 1.75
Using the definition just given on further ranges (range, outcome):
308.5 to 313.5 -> 0.769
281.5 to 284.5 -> 1.67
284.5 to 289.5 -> 1.59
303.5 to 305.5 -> 1.03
